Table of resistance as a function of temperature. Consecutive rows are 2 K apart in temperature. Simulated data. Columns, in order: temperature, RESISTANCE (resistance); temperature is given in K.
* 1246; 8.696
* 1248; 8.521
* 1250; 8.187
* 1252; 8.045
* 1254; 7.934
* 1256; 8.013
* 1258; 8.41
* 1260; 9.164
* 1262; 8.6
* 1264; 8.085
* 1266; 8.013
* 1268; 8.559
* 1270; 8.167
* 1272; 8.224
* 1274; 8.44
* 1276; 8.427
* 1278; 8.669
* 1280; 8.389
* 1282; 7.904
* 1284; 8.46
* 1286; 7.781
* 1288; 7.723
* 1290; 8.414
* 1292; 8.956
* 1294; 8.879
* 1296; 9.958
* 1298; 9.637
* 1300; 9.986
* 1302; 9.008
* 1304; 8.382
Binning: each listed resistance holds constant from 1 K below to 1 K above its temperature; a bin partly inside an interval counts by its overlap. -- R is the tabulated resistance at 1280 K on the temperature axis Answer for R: 8.389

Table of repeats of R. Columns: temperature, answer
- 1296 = 9.958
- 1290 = 8.414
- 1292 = 8.956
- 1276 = 8.427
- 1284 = 8.46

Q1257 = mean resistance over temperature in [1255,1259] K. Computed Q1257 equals 8.21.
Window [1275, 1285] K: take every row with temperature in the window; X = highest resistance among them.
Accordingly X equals 8.669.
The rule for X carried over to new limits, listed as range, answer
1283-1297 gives 9.958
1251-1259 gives 8.41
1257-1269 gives 9.164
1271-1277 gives 8.44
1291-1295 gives 8.956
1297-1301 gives 9.986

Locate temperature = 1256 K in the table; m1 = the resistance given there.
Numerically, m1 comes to 8.013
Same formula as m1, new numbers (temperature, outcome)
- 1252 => 8.045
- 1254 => 7.934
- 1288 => 7.723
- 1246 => 8.696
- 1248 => 8.521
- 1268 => 8.559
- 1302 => 9.008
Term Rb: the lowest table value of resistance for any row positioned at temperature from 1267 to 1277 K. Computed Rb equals 8.167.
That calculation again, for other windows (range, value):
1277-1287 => 7.781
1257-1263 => 8.41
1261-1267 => 8.013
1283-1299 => 7.723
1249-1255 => 7.934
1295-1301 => 9.637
